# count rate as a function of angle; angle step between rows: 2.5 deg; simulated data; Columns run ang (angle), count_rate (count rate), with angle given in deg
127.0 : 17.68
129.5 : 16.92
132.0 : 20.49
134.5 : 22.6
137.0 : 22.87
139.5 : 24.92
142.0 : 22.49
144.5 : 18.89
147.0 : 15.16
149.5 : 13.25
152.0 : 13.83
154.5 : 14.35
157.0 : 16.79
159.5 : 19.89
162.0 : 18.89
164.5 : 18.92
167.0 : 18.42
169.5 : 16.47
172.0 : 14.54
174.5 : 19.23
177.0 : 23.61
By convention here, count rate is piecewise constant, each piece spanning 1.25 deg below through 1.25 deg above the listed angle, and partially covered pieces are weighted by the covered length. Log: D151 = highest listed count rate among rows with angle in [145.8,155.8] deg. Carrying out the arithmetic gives 15.16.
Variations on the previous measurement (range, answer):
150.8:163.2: 19.89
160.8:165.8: 18.92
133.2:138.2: 22.87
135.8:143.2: 24.92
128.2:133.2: 20.49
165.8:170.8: 18.42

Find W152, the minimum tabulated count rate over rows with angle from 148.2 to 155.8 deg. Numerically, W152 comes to 13.25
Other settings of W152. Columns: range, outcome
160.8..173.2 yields 14.54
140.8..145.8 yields 18.89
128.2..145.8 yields 16.92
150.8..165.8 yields 13.83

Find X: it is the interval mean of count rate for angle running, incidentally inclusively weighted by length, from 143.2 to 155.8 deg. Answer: 15.1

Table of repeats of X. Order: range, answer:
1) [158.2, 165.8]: 19.2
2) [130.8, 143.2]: 22.7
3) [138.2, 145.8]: 22.1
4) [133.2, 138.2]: 22.7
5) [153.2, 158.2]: 15.5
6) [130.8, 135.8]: 21.6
